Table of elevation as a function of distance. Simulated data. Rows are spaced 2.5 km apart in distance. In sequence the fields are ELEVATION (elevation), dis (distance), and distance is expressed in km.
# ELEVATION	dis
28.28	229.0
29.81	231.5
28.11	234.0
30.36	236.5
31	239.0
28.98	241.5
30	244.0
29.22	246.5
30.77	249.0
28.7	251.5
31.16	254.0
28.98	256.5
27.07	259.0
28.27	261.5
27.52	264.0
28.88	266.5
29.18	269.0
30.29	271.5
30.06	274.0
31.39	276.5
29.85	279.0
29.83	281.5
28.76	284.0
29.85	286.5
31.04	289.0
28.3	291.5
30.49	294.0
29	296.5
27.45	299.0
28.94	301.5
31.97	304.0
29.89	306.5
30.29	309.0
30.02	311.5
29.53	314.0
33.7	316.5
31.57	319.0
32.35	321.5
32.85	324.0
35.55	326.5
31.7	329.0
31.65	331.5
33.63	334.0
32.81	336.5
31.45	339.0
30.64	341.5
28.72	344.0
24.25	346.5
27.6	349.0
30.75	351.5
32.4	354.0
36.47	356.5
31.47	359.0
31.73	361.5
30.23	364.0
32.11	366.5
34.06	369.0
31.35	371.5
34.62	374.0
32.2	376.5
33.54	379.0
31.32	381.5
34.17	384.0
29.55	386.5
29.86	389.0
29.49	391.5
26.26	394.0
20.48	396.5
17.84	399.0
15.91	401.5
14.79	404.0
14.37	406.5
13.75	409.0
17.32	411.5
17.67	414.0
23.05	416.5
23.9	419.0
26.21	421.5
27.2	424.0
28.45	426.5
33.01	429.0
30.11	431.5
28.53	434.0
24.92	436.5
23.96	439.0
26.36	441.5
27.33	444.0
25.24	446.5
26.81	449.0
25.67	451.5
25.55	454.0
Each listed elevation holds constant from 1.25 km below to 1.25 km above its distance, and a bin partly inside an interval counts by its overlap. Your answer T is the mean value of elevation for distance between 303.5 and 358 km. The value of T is 31.3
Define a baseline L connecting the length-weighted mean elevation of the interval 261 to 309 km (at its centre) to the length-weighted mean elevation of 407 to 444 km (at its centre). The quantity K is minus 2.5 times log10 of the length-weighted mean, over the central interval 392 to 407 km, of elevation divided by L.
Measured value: 0.32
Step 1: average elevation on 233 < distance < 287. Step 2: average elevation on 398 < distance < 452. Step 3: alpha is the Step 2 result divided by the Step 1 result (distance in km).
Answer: 0.79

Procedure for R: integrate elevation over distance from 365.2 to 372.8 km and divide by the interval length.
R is 32.5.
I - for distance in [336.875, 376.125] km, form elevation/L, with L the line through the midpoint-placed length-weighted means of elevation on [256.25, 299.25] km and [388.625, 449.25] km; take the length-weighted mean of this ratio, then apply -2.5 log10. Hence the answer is -0.197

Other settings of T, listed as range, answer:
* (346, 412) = 27.5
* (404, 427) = 20.7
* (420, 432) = 28.8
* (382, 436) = 24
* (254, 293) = 29.4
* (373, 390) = 32.2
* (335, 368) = 30.9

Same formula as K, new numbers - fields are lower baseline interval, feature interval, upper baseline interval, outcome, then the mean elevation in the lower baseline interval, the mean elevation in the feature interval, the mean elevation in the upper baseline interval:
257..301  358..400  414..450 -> -0.10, 29.2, 30.1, 26.5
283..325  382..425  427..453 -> 0.24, 30.3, 22.6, 27.2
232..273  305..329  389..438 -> -0.19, 29.3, 31.7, 23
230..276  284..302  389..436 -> -0.06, 29.4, 29.3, 22.9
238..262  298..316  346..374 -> 0.02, 29.4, 29.9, 31.5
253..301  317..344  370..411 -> -0.17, 29.3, 32.3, 25.5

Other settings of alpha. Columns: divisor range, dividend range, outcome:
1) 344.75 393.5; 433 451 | 0.83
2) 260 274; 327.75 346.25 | 1.08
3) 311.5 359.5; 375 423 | 0.76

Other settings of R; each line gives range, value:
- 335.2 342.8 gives 31.6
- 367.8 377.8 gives 33.1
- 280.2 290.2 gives 29.9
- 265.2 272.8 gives 29.4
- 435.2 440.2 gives 24.5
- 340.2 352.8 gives 28.4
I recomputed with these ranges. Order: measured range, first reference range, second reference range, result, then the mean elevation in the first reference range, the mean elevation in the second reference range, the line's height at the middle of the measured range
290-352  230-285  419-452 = -0.07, 29.5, 27.1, 28.6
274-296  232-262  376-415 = -0.08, 29.4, 23.5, 27.9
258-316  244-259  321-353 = 0.02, 29.6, 31.1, 30.2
